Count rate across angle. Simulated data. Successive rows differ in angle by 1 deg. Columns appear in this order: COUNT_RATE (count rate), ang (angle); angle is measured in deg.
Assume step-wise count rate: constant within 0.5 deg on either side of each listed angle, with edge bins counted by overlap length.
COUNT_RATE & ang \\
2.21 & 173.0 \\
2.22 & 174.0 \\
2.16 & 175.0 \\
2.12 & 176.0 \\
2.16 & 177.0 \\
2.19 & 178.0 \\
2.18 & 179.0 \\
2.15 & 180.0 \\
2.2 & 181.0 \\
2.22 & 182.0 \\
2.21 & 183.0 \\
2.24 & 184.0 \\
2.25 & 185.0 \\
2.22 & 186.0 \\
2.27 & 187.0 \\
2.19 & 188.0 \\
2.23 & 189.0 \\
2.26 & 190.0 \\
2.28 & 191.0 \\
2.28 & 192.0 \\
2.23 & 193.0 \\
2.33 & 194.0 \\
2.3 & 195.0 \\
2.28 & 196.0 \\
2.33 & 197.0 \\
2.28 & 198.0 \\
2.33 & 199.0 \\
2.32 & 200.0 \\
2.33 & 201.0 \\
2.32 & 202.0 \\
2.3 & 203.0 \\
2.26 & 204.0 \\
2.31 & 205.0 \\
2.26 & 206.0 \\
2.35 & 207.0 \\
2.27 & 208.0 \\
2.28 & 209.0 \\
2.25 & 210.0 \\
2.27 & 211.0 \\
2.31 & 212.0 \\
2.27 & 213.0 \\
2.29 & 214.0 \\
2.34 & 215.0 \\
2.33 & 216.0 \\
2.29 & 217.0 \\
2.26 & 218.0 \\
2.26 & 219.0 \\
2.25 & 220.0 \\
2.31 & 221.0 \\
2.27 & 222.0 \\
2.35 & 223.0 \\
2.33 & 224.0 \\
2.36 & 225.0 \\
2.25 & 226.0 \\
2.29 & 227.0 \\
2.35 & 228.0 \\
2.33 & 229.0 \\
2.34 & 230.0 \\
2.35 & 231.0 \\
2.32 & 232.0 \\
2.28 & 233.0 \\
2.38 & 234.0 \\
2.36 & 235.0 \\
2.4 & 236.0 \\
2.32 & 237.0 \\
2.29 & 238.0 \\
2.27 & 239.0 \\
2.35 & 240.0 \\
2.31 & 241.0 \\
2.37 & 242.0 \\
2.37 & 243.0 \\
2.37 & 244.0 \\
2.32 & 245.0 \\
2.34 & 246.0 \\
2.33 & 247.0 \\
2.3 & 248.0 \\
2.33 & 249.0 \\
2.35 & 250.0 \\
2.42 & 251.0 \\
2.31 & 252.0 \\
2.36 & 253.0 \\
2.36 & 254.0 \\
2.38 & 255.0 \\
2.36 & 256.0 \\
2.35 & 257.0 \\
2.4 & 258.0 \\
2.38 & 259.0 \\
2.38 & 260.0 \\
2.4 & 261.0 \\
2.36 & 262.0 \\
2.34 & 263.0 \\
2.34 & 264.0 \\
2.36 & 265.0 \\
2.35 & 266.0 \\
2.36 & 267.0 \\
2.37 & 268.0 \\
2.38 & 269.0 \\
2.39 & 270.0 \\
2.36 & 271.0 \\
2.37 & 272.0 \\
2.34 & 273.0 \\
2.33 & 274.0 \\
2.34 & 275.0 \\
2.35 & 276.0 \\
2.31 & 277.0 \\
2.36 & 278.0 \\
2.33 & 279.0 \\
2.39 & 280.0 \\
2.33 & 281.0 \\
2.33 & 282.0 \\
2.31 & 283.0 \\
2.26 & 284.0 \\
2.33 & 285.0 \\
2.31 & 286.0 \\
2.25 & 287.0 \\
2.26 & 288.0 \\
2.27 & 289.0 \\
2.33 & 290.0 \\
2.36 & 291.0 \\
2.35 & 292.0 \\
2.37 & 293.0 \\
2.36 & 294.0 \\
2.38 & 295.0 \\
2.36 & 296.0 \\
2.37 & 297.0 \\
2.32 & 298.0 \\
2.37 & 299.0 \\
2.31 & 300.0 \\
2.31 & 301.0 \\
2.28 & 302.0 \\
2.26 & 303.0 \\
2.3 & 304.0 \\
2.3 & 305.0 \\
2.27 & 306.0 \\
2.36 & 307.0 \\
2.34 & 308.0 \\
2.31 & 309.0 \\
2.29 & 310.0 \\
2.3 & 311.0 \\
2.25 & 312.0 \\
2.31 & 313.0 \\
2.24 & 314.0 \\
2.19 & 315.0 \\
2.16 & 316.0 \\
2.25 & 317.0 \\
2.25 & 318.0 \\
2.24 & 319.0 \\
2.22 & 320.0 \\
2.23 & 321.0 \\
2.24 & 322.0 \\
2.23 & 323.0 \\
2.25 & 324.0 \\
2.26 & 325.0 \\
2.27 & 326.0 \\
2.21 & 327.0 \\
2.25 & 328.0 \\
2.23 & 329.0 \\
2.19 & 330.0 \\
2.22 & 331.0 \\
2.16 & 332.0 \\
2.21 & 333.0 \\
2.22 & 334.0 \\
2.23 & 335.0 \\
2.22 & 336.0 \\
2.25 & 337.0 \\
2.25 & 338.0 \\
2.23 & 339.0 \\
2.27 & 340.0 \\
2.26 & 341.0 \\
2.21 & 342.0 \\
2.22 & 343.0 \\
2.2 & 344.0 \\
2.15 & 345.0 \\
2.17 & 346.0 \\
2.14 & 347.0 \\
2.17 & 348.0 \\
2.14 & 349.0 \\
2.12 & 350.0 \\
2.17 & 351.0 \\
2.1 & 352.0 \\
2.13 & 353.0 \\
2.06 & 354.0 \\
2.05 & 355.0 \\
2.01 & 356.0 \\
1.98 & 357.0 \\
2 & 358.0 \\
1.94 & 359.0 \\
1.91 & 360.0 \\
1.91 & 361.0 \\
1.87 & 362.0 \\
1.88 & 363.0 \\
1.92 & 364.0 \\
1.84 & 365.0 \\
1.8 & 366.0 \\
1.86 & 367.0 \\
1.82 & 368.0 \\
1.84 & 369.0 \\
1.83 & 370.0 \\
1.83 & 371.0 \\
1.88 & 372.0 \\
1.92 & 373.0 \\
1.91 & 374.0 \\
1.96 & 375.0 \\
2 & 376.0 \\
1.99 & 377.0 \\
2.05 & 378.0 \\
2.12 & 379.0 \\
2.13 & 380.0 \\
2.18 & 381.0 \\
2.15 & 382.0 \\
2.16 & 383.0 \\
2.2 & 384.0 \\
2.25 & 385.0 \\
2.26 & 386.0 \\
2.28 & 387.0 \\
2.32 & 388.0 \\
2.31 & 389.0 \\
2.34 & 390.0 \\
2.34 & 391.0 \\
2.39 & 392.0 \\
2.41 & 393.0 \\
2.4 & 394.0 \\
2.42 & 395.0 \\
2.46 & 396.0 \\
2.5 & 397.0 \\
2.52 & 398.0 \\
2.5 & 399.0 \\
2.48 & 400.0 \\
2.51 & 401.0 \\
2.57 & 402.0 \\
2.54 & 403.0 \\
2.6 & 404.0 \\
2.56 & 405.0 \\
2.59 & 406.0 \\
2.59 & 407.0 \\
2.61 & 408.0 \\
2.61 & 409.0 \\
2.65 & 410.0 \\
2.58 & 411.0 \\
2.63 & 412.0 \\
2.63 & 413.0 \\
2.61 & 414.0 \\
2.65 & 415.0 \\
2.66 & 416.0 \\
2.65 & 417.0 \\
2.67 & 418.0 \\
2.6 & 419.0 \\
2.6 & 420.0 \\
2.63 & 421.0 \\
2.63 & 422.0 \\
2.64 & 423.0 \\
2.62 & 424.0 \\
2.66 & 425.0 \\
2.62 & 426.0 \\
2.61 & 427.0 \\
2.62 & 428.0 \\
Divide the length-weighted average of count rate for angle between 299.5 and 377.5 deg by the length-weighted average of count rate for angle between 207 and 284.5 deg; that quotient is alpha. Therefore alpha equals 0.92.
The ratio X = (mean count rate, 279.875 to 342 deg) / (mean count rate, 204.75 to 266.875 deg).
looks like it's 0.98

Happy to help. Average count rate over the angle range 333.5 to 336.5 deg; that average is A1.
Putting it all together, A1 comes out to 2.22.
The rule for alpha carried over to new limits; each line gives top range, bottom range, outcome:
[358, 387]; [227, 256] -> 0.85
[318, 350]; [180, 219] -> 0.97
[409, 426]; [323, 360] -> 1.21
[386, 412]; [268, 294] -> 1.06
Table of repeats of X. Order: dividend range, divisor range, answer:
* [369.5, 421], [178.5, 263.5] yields 1.03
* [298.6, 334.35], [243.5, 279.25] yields 0.96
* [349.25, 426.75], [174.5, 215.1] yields 1.01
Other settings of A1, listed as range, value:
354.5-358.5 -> 2.01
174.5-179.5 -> 2.16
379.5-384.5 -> 2.16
